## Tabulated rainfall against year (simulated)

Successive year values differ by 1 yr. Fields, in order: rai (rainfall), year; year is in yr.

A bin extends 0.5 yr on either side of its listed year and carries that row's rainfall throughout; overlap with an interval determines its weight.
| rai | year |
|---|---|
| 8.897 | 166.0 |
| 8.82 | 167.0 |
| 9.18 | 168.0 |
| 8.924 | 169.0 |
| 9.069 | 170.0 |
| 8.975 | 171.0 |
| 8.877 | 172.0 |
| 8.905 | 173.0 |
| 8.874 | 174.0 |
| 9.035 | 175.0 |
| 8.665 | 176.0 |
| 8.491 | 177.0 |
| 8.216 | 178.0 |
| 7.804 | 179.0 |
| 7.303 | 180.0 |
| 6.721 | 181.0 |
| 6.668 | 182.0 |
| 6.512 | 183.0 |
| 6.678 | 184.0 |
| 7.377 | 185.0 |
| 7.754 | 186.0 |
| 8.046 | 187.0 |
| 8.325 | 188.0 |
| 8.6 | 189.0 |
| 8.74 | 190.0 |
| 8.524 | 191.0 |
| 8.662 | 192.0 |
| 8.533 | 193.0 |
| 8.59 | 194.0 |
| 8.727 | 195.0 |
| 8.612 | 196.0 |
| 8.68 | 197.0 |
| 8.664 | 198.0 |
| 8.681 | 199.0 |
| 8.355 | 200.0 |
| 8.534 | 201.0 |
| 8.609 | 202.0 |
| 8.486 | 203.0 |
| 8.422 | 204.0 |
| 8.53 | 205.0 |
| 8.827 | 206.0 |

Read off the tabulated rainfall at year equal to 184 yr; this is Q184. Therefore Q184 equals 6.678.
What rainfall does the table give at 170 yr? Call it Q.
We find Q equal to 9.069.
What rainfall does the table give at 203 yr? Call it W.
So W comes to 8.486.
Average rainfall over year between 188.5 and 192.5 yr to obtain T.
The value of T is 8.63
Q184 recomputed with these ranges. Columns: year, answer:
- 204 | 8.422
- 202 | 8.609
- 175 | 9.035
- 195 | 8.727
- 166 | 8.897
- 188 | 8.325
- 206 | 8.827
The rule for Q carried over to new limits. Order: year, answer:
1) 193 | 8.533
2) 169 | 8.924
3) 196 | 8.612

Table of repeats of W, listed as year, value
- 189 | 8.6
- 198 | 8.664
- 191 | 8.524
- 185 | 7.377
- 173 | 8.905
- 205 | 8.53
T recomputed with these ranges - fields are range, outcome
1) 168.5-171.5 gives 8.99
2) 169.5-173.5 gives 8.96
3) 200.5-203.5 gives 8.54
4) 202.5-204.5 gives 8.45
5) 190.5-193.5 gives 8.57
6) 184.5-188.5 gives 7.88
